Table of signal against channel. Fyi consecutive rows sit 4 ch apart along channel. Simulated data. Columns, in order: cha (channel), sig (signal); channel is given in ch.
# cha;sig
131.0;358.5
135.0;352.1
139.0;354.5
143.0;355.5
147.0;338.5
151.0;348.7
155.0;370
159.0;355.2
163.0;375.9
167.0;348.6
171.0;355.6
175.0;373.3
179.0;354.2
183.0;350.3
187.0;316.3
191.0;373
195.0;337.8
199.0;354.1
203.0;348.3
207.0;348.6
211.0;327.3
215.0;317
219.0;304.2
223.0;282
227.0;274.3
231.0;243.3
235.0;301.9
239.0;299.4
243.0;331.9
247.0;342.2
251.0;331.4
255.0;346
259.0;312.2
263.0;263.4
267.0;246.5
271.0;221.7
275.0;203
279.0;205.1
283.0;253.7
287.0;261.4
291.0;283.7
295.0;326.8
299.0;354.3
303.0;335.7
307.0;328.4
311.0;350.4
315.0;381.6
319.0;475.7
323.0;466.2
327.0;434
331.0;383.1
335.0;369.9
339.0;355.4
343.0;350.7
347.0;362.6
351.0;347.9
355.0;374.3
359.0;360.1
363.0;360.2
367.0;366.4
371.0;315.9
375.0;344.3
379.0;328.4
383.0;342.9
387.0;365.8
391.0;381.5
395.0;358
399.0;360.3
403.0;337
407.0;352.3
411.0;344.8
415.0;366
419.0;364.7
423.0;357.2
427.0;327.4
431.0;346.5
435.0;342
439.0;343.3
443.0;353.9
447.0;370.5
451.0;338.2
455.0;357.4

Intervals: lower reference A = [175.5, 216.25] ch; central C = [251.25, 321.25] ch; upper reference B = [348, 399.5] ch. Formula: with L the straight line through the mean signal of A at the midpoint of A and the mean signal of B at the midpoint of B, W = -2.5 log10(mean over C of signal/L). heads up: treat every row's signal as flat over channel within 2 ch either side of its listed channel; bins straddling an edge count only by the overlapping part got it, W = 0.15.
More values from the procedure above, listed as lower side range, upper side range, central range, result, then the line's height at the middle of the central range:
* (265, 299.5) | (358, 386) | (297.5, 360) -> -0.24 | 303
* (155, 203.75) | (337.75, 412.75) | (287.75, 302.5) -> 0.12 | 354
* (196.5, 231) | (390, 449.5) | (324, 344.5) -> -0.14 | 337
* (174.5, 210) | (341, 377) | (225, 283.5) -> 0.25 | 351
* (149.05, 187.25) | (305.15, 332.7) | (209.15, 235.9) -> 0.27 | 373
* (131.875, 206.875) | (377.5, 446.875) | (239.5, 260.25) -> 0.07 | 353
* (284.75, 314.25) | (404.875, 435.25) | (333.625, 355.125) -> -0.08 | 333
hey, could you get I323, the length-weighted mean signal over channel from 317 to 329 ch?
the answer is 459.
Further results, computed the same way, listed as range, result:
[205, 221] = 324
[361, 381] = 343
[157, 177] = 362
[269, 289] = 229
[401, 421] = 353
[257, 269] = 274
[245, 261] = 333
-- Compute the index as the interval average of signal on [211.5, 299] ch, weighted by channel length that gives 286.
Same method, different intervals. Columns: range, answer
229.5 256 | 314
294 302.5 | 341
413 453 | 351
